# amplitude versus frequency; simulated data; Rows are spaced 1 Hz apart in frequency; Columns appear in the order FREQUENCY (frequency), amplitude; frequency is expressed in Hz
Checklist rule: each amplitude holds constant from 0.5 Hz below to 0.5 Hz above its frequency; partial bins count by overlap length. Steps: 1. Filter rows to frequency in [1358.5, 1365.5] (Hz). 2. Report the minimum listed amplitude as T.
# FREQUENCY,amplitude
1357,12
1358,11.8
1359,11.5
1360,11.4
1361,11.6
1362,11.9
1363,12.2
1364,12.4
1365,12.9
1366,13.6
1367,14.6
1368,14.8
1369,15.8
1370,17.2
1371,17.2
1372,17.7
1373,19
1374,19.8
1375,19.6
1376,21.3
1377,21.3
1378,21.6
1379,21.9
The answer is 11.4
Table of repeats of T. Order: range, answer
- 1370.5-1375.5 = 17.2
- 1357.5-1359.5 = 11.5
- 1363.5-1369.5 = 12.4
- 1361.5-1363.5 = 11.9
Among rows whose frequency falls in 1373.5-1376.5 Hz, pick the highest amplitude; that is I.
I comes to 21.3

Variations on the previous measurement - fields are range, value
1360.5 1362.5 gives 11.9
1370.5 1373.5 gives 19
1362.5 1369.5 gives 15.8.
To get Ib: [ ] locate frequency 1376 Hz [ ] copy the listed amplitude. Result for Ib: 21.3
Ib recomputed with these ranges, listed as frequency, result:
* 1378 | 21.6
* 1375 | 19.6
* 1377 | 21.3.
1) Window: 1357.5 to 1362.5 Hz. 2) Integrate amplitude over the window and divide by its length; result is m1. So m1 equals 11.6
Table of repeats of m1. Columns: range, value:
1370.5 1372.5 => 17.4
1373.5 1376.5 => 20.2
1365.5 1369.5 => 14.7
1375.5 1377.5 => 21.3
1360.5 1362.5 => 11.8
